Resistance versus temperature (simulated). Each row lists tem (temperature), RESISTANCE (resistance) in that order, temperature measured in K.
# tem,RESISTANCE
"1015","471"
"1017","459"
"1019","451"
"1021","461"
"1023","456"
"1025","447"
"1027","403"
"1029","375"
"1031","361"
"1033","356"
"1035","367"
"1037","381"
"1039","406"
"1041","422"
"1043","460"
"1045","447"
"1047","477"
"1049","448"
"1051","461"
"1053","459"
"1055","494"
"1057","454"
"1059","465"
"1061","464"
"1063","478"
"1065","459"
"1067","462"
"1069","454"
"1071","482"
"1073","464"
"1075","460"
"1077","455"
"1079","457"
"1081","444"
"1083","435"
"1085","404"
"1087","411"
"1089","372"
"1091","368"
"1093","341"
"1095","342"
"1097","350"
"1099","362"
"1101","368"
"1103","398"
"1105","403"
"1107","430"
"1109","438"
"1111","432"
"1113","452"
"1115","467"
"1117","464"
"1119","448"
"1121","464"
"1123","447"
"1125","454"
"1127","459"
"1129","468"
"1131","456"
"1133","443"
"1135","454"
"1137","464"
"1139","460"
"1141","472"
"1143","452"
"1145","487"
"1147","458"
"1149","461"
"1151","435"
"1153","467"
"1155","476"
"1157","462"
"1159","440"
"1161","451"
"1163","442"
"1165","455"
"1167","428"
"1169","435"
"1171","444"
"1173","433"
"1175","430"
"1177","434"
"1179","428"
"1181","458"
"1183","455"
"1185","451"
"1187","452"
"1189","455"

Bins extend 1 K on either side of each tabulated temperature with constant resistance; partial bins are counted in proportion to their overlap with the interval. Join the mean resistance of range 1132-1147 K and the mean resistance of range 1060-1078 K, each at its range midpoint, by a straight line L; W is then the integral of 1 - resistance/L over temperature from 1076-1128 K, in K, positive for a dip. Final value 5.1 K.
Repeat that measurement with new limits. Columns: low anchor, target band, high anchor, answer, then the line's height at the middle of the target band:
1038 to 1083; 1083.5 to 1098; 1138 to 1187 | 2.66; 455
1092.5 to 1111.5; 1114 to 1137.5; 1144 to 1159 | -1.93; 423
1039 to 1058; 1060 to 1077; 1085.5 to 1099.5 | -2.08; 414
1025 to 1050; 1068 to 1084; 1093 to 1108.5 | -2.68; 391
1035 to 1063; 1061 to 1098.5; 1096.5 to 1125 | 1.04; 436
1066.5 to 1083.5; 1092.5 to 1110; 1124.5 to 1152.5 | 2.89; 458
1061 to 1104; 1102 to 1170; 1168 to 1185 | -3.11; 431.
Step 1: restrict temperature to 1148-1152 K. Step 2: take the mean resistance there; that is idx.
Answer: 448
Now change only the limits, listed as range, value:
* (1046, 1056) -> 468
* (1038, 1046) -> 434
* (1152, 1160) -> 461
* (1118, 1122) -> 456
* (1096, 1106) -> 376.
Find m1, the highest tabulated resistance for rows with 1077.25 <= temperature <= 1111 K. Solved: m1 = 457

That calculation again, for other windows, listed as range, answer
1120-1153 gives 487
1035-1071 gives 494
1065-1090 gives 482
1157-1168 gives 462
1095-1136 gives 468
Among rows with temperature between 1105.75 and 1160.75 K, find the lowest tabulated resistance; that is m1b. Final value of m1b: 430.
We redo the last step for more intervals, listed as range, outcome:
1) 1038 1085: 404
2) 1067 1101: 341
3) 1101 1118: 368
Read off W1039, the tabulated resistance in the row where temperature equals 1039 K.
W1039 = 406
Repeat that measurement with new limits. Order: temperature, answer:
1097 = 350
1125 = 454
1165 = 455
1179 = 428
